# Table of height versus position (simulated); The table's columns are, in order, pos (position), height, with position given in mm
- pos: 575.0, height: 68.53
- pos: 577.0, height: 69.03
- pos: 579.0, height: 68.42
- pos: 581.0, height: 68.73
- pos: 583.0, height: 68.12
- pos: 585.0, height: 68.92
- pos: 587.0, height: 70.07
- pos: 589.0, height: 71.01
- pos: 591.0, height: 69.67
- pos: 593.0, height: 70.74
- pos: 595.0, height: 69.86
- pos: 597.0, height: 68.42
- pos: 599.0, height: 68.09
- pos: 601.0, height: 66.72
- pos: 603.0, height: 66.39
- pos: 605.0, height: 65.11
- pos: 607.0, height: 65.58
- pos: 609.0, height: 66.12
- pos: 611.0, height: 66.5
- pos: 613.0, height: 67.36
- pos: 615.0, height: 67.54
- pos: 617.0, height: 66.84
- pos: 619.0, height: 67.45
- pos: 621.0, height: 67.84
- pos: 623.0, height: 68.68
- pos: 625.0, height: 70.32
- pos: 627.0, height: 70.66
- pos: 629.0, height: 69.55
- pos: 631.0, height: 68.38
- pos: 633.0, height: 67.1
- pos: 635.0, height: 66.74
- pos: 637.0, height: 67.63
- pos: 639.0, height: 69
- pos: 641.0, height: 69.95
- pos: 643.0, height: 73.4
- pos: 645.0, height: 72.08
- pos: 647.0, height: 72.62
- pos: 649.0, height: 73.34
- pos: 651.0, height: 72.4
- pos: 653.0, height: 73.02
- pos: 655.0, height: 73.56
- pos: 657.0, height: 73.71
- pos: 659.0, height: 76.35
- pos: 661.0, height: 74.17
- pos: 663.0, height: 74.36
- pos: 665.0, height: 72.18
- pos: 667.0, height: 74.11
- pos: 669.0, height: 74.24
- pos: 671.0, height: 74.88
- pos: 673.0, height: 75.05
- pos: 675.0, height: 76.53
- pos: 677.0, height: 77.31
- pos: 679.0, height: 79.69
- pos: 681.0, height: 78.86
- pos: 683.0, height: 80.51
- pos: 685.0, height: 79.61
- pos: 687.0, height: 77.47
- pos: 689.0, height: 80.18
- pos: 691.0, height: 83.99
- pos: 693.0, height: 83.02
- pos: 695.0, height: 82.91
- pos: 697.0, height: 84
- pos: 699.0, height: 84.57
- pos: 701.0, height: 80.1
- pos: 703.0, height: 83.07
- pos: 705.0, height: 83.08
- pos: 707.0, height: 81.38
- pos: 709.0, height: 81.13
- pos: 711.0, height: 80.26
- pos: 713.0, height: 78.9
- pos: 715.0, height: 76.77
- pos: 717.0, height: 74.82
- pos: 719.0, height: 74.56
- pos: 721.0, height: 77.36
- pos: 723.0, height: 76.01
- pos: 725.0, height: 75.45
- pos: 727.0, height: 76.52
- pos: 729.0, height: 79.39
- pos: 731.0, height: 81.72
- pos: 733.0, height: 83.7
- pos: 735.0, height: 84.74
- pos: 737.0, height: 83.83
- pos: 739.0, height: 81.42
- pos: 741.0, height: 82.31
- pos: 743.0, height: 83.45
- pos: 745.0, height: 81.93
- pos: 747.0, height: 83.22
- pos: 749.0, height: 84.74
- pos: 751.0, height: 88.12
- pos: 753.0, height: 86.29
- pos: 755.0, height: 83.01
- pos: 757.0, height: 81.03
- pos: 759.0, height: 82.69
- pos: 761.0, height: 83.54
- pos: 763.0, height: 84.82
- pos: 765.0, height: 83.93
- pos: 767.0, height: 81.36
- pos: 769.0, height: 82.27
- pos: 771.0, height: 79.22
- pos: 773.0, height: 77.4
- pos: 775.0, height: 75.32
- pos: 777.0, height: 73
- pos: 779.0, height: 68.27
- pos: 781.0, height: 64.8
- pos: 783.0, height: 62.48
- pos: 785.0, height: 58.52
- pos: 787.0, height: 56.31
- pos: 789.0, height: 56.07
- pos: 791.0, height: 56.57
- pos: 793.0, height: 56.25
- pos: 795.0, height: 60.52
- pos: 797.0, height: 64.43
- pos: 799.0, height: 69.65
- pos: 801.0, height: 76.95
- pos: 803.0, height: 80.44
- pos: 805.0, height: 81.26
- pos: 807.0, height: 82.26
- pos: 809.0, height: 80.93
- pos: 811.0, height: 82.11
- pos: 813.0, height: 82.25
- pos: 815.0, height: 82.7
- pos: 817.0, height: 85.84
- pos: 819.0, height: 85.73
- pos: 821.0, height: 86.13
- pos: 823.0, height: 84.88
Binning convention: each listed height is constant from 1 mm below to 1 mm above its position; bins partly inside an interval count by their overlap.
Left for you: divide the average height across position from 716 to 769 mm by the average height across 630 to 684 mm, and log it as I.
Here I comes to 1.11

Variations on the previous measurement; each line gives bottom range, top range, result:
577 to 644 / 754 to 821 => 1.09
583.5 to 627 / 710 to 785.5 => 1.16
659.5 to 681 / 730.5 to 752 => 1.11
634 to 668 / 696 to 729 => 1.10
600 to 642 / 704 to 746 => 1.18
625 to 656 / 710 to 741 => 1.12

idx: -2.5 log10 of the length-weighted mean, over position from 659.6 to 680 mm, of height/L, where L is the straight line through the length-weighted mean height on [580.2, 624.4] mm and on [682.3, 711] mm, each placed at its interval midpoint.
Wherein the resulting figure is 0.04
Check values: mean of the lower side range 68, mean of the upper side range 81.7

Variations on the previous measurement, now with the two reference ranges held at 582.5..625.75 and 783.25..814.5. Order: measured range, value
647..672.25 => -0.08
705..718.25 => -0.15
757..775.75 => -0.17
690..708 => -0.20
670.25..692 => -0.15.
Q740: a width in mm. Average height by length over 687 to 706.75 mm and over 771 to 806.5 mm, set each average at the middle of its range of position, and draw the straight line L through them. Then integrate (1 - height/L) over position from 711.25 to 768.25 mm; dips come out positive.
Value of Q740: -4.5 mm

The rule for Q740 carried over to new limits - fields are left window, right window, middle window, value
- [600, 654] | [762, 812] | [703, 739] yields -4.58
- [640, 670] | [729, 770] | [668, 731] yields -0.94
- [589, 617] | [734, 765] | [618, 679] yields 0.53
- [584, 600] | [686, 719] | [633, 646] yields 0.84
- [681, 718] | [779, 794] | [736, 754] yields -3.72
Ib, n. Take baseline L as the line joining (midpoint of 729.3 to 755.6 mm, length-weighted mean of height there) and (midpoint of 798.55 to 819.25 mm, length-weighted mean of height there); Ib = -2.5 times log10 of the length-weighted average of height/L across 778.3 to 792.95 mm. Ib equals 0.339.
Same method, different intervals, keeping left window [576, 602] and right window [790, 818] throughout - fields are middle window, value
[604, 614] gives 0.055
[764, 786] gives 0.005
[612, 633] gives 0.024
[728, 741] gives -0.137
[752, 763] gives -0.141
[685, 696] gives -0.138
